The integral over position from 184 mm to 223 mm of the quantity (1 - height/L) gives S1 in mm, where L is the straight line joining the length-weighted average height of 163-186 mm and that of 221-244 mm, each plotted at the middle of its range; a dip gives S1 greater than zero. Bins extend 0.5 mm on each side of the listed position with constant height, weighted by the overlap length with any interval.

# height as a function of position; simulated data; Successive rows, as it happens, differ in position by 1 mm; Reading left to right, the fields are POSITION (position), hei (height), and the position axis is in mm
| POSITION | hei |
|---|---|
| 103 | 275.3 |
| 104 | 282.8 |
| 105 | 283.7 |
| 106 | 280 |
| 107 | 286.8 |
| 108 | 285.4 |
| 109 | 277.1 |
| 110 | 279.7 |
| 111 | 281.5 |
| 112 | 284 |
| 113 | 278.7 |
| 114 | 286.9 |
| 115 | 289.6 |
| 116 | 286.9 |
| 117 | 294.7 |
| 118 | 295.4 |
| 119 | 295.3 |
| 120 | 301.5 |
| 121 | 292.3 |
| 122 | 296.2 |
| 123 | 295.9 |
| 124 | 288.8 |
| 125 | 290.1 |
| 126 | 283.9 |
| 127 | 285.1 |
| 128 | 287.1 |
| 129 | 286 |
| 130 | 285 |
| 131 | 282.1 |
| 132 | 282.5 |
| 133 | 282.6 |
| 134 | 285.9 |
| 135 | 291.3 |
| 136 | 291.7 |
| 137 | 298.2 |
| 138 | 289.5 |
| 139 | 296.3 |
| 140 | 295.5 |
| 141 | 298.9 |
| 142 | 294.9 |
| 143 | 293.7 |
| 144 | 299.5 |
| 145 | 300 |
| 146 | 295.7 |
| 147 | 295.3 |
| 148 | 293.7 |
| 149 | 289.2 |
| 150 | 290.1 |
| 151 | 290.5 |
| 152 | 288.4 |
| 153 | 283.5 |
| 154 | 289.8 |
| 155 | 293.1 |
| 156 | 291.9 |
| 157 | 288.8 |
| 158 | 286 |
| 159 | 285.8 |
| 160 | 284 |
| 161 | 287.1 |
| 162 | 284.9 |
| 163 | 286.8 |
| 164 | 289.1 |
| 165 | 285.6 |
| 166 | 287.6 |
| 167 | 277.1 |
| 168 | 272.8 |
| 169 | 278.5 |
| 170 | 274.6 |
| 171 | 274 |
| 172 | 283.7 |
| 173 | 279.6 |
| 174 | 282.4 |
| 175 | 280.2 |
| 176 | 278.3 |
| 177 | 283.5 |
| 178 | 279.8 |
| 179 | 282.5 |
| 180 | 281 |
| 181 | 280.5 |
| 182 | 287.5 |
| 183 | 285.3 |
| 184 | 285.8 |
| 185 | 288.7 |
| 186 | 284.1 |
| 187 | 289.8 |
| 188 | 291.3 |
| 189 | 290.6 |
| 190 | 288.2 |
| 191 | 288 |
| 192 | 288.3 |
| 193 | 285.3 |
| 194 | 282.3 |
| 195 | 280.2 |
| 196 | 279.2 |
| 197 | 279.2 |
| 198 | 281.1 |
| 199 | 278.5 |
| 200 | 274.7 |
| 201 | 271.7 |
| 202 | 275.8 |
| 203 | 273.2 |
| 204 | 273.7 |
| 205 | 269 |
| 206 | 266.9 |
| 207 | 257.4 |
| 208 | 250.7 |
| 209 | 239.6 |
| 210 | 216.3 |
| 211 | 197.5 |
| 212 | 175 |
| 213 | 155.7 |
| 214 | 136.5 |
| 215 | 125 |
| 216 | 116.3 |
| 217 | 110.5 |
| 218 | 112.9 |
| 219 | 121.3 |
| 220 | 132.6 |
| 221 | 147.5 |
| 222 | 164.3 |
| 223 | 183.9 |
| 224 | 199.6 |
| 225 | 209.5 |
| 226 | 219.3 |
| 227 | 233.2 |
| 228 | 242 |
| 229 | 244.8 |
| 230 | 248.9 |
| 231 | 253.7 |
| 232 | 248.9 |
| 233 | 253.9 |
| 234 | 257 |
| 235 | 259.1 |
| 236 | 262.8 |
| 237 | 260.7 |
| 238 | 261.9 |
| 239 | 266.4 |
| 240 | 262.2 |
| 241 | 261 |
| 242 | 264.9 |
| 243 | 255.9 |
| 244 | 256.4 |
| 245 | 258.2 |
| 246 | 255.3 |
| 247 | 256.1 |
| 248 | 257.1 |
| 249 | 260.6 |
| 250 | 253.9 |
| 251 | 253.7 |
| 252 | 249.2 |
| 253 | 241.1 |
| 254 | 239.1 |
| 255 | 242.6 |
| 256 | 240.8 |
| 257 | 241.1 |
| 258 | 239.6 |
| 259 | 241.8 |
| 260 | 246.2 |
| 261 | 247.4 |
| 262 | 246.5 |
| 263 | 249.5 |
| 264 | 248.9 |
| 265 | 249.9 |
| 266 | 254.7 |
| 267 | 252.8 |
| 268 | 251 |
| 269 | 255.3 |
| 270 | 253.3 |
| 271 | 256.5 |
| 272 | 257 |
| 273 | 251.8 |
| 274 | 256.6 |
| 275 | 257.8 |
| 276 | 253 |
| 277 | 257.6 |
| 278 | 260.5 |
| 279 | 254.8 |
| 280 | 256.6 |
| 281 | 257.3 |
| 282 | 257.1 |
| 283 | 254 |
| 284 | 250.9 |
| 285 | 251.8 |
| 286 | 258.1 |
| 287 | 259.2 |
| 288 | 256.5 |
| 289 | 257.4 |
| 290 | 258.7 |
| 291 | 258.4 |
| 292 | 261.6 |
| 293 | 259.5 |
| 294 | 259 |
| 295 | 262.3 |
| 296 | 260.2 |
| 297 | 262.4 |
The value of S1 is 4.5 mm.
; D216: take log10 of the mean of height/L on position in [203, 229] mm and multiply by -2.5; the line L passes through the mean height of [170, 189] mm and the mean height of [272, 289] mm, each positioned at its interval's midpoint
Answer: 0.38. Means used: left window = 283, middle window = 193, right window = 256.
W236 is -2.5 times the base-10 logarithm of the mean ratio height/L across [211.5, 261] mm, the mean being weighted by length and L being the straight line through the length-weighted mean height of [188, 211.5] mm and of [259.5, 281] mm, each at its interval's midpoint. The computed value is 0.17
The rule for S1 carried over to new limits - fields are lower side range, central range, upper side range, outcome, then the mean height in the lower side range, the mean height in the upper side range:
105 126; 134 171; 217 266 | -2.28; 288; 234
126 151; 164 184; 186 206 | 0.25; 291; 281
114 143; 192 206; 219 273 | -0.86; 291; 241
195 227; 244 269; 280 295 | -1.15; 211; 257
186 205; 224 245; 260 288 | 1.38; 281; 254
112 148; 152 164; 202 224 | -1.44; 291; 189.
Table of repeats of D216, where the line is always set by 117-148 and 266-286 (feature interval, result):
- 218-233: 0.31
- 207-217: 0.45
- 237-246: 0.01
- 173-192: -0.02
